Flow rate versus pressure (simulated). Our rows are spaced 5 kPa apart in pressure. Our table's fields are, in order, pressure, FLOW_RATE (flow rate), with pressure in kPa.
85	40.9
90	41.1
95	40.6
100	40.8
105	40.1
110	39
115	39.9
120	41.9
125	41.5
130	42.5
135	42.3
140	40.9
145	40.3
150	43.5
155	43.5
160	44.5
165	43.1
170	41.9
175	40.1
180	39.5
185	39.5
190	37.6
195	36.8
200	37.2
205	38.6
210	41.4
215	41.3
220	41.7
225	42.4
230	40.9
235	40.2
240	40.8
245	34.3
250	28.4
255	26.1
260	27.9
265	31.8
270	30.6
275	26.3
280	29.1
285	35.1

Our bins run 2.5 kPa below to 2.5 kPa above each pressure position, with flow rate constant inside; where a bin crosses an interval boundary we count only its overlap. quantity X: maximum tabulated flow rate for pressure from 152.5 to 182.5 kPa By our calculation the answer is 44.5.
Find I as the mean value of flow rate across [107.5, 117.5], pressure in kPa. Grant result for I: 39.5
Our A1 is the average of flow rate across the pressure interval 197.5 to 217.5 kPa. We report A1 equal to 39.6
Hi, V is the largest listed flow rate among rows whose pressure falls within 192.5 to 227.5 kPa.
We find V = 42.4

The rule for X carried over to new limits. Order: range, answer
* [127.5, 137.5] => 42.5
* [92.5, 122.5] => 41.9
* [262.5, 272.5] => 31.8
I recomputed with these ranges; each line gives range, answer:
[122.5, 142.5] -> 41.8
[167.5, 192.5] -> 39.7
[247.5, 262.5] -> 27.5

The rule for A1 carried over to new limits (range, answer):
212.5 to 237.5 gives 41.3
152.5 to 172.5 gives 43.2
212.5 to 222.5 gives 41.5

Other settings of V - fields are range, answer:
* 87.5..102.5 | 41.1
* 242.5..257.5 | 34.3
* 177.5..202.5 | 39.5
